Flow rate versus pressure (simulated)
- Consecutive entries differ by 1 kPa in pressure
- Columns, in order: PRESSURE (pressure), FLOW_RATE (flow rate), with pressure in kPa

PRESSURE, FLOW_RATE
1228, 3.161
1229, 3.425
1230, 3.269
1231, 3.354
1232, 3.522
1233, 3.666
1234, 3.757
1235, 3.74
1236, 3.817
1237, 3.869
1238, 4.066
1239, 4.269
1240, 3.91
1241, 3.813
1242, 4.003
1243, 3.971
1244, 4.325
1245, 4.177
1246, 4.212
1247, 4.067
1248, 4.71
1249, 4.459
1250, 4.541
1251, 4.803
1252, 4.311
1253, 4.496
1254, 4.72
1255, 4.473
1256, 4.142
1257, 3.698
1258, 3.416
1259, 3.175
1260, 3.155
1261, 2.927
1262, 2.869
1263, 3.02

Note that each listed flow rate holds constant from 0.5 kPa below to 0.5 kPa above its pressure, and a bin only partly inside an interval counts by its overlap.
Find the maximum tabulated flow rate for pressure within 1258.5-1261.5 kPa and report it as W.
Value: 3.175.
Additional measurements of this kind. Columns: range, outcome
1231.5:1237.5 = 3.869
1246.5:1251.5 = 4.803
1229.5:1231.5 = 3.354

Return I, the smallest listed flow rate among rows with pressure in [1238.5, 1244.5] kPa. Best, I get 3.813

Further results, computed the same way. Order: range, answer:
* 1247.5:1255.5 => 4.311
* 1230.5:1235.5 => 3.354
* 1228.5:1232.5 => 3.269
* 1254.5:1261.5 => 2.927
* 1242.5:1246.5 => 3.971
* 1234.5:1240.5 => 3.74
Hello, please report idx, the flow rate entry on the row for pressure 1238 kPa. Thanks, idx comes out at 4.066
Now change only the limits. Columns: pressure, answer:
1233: 3.666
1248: 4.71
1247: 4.067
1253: 4.496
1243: 3.971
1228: 3.161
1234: 3.757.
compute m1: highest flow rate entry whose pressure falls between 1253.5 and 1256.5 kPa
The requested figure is 4.72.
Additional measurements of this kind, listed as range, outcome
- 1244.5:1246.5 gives 4.212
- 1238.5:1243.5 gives 4.269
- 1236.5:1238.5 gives 4.066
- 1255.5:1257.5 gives 4.142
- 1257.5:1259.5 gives 3.416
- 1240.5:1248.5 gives 4.71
